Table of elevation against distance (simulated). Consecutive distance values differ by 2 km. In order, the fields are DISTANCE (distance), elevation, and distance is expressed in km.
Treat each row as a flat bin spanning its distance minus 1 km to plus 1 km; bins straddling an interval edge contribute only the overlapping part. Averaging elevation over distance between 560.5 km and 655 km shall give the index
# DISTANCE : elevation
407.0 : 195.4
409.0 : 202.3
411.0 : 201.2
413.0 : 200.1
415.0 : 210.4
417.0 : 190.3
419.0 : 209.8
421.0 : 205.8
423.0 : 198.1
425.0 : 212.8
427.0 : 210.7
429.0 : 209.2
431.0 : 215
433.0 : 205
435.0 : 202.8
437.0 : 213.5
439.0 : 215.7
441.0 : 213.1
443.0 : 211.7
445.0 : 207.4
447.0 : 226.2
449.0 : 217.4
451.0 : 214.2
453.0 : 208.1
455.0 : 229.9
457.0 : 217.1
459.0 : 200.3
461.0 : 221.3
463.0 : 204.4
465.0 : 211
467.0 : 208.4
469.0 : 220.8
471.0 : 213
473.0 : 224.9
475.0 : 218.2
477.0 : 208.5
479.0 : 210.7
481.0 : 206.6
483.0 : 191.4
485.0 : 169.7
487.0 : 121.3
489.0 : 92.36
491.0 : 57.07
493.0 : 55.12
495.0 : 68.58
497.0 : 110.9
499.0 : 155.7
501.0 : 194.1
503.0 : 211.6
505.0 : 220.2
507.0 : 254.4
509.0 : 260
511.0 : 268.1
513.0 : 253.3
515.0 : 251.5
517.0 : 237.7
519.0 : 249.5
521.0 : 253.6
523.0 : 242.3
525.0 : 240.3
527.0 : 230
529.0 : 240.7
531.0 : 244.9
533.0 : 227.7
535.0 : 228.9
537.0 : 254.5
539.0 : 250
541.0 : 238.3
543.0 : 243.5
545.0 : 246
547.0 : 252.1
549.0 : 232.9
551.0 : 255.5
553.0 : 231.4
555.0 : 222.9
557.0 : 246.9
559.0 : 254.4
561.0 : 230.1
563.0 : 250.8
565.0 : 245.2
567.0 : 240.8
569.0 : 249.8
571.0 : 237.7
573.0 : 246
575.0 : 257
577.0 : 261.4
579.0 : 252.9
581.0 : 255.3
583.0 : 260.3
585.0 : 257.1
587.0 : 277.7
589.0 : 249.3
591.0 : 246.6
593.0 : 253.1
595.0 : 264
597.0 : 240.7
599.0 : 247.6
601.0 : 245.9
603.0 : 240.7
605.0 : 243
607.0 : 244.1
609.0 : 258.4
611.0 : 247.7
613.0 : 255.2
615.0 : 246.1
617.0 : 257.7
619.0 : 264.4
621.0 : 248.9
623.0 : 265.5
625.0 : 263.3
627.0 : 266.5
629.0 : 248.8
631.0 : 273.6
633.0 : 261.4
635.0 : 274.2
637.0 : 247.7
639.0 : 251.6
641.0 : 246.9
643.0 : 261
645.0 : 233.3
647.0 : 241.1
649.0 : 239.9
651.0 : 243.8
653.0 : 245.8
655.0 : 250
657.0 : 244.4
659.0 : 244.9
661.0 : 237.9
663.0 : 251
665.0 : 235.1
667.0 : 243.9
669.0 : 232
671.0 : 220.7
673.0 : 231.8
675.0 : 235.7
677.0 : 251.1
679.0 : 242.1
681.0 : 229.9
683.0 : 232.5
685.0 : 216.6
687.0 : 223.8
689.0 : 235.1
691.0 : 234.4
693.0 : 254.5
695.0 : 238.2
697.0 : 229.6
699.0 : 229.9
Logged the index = 252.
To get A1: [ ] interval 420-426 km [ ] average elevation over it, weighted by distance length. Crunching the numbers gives 206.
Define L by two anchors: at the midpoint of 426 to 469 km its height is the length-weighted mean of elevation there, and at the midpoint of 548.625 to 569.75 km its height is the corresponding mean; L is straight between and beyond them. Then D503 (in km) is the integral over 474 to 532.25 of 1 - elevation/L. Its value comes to 7.8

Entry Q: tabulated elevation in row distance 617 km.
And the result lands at 257.7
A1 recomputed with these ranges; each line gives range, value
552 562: 237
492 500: 97.6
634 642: 255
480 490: 156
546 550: 242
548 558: 238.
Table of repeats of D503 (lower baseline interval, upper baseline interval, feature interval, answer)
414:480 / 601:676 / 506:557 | -3.7 km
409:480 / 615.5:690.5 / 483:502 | 8.8 km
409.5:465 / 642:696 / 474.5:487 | 1.3 km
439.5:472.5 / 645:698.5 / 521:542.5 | -1.7 km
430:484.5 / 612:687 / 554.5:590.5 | -2.7 km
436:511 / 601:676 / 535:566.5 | -3.5 km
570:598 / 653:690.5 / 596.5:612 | 0.2 km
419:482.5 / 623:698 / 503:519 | -1.9 km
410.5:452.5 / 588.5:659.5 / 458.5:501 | 9.5 km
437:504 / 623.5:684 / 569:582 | -1.8 km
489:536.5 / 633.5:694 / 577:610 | -4.2 km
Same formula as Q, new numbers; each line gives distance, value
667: 243.9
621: 248.9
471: 213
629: 248.8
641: 246.9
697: 229.6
